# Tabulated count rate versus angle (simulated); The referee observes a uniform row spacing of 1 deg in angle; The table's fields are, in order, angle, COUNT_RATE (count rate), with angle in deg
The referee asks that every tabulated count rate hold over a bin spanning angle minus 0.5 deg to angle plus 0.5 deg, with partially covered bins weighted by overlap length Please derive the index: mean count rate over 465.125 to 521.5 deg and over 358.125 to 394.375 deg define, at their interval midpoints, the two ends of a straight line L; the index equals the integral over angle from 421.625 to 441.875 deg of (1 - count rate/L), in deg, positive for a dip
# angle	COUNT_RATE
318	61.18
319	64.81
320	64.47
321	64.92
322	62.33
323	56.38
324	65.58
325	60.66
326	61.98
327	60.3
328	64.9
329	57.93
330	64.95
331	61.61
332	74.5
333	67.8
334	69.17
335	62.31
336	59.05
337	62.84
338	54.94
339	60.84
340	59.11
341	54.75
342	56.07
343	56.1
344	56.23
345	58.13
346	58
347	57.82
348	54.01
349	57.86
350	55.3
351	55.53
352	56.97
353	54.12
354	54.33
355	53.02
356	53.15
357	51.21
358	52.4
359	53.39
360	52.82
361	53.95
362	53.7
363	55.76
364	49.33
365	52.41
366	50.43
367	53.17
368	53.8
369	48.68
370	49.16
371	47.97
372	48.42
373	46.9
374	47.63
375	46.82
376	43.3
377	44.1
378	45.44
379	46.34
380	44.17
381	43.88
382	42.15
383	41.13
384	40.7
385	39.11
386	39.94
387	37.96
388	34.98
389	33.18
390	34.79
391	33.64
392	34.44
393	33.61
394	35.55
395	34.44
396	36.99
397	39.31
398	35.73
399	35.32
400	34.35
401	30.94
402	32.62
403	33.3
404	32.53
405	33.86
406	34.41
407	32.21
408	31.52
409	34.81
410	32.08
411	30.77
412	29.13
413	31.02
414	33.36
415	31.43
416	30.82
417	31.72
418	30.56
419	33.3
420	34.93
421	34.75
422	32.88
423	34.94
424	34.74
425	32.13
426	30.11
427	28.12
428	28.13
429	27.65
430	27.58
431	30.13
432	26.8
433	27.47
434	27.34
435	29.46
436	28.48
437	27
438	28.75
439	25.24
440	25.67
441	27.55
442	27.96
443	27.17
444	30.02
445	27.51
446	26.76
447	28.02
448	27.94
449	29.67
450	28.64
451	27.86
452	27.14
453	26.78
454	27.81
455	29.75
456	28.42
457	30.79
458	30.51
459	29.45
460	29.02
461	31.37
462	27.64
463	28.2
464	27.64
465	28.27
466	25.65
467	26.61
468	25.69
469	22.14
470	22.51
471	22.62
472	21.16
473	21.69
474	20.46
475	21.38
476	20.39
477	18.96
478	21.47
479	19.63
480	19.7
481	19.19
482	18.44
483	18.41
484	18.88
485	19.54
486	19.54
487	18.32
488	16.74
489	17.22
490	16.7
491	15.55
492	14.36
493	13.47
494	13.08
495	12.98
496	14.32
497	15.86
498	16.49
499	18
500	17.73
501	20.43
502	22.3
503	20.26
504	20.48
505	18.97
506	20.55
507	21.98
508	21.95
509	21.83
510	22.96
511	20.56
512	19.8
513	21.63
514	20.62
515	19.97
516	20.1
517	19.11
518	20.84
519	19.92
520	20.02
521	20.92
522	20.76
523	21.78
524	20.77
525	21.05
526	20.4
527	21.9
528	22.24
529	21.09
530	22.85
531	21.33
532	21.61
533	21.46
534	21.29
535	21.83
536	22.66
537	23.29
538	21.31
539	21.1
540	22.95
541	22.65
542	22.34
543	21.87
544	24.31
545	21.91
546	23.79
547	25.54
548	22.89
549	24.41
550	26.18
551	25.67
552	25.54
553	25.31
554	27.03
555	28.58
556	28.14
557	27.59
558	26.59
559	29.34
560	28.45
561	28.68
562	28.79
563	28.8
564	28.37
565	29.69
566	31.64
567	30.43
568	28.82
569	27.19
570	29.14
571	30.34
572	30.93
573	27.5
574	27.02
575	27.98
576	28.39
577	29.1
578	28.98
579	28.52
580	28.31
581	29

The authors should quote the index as 2.5 deg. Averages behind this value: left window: 44.9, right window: 19.7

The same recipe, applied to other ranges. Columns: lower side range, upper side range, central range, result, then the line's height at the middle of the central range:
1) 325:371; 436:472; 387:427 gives 6.9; 40.5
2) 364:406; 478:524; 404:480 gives 4.3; 30.1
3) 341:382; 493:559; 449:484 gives 8.4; 32.5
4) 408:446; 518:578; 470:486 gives 4.4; 27.9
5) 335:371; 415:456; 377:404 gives 3.6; 43.2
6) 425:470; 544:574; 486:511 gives 8.7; 27.7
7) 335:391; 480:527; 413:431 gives 2.7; 37.2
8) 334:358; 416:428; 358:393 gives 1.6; 47.3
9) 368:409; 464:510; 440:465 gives -1.9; 26.5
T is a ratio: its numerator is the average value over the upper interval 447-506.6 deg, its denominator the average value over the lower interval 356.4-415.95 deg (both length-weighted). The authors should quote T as 0.5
